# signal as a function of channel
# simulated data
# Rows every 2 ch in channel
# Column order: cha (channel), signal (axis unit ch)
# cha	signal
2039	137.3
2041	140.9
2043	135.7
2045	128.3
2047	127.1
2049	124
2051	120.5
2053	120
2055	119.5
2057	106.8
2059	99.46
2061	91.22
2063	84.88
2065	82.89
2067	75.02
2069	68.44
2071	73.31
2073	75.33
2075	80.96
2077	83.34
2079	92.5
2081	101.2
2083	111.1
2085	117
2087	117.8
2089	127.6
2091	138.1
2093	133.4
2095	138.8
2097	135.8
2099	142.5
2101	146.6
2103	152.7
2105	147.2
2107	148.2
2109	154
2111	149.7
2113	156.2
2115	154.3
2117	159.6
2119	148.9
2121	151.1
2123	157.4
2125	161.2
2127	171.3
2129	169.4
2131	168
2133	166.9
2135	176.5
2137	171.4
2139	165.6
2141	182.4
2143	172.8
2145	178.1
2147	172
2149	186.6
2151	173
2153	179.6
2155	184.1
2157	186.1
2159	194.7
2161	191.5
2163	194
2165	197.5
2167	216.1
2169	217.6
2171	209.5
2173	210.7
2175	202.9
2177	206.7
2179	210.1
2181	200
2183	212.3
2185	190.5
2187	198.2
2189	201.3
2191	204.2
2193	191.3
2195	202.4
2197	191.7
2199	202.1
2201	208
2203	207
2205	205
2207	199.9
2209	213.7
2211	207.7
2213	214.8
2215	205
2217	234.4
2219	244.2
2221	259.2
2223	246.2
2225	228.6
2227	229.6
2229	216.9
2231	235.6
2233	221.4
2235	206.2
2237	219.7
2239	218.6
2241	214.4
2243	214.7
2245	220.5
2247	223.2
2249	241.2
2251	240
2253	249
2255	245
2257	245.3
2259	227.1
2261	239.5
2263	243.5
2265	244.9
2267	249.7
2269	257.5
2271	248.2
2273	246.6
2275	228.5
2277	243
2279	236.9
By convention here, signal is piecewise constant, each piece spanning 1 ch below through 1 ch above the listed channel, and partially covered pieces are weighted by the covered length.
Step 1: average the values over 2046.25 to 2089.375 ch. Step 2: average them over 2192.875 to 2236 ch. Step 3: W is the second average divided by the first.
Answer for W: 2.19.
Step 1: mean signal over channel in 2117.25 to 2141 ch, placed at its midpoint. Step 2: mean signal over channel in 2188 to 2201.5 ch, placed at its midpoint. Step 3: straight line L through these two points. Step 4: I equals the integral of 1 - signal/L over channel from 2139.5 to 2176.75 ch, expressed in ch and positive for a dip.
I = -2.3 ch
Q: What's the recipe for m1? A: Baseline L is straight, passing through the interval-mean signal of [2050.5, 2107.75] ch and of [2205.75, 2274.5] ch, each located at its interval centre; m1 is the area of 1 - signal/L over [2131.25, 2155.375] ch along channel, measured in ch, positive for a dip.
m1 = -2.5 ch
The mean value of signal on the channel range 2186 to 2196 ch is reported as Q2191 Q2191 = 199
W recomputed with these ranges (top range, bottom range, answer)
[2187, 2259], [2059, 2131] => 1.75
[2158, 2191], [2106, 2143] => 1.25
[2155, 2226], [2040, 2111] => 1.80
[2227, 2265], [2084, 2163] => 1.43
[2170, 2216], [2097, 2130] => 1.33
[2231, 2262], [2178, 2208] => 1.13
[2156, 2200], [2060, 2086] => 2.30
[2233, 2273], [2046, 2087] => 2.38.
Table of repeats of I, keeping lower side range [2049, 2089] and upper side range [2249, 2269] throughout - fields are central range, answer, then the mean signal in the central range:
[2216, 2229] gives -1.41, 239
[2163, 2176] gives -2.49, 208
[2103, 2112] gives -1.65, 150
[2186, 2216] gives -0.73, 203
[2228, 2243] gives 0.43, 219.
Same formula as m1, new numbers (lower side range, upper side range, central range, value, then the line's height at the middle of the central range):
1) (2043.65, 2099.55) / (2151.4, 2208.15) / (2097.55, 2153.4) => -3.3 ch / 154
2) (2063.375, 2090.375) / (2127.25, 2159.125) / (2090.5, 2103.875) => -2.5 ch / 119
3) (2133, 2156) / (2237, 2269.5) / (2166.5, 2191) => -1.5 ch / 195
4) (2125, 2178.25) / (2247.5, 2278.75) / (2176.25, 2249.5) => 0.8 ch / 217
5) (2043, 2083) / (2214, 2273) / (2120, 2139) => -2.2 ch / 149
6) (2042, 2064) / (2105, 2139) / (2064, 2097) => 7.8 ch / 133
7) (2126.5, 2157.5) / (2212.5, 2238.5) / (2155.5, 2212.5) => -0.4 ch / 202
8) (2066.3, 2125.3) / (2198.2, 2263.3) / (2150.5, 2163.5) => -1.2 ch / 171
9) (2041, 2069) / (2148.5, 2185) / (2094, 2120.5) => 0.3 ch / 151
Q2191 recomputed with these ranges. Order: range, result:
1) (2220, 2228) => 241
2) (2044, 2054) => 124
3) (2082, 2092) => 122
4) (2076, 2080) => 87.9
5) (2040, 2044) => 138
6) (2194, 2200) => 199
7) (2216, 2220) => 239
